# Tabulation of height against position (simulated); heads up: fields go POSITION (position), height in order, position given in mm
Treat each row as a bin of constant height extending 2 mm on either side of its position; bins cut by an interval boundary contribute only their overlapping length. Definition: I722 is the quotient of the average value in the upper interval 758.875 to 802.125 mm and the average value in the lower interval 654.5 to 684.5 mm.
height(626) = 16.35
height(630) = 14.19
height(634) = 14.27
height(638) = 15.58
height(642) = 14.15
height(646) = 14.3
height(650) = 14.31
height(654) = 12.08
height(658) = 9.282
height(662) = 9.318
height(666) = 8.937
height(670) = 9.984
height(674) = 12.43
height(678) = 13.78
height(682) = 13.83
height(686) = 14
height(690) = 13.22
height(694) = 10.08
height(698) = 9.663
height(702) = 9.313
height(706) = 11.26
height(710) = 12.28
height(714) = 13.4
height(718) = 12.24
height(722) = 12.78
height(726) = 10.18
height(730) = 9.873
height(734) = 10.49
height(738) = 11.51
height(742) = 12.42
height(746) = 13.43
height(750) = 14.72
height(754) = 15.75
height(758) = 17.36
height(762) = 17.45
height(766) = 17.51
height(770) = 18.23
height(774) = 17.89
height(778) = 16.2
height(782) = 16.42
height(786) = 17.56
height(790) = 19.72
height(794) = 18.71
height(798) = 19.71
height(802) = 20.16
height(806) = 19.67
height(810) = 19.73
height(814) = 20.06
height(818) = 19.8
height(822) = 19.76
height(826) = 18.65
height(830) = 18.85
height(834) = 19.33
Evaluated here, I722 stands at 1.61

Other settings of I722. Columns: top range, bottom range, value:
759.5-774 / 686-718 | 1.54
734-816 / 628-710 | 1.40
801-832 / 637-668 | 1.61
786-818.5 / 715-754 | 1.60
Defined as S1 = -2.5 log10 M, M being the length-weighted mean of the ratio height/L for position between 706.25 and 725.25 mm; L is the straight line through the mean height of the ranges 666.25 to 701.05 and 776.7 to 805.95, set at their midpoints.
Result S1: 0.12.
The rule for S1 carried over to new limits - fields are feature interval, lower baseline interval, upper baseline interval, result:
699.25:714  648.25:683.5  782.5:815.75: 0.23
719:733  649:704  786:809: 0.31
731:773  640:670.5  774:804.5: 0.12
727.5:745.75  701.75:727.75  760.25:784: 0.23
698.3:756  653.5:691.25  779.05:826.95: 0.22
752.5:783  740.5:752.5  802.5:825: -0.11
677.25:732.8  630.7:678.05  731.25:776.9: 0.16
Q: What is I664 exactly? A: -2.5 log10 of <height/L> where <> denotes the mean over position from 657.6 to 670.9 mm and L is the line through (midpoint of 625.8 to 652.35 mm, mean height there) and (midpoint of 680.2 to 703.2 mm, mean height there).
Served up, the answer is 0.377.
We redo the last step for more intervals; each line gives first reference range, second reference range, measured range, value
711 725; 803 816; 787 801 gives -0.040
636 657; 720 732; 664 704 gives 0.086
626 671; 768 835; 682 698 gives 0.166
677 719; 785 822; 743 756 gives 0.090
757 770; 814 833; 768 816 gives -0.014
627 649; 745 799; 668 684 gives 0.221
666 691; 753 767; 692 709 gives 0.326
